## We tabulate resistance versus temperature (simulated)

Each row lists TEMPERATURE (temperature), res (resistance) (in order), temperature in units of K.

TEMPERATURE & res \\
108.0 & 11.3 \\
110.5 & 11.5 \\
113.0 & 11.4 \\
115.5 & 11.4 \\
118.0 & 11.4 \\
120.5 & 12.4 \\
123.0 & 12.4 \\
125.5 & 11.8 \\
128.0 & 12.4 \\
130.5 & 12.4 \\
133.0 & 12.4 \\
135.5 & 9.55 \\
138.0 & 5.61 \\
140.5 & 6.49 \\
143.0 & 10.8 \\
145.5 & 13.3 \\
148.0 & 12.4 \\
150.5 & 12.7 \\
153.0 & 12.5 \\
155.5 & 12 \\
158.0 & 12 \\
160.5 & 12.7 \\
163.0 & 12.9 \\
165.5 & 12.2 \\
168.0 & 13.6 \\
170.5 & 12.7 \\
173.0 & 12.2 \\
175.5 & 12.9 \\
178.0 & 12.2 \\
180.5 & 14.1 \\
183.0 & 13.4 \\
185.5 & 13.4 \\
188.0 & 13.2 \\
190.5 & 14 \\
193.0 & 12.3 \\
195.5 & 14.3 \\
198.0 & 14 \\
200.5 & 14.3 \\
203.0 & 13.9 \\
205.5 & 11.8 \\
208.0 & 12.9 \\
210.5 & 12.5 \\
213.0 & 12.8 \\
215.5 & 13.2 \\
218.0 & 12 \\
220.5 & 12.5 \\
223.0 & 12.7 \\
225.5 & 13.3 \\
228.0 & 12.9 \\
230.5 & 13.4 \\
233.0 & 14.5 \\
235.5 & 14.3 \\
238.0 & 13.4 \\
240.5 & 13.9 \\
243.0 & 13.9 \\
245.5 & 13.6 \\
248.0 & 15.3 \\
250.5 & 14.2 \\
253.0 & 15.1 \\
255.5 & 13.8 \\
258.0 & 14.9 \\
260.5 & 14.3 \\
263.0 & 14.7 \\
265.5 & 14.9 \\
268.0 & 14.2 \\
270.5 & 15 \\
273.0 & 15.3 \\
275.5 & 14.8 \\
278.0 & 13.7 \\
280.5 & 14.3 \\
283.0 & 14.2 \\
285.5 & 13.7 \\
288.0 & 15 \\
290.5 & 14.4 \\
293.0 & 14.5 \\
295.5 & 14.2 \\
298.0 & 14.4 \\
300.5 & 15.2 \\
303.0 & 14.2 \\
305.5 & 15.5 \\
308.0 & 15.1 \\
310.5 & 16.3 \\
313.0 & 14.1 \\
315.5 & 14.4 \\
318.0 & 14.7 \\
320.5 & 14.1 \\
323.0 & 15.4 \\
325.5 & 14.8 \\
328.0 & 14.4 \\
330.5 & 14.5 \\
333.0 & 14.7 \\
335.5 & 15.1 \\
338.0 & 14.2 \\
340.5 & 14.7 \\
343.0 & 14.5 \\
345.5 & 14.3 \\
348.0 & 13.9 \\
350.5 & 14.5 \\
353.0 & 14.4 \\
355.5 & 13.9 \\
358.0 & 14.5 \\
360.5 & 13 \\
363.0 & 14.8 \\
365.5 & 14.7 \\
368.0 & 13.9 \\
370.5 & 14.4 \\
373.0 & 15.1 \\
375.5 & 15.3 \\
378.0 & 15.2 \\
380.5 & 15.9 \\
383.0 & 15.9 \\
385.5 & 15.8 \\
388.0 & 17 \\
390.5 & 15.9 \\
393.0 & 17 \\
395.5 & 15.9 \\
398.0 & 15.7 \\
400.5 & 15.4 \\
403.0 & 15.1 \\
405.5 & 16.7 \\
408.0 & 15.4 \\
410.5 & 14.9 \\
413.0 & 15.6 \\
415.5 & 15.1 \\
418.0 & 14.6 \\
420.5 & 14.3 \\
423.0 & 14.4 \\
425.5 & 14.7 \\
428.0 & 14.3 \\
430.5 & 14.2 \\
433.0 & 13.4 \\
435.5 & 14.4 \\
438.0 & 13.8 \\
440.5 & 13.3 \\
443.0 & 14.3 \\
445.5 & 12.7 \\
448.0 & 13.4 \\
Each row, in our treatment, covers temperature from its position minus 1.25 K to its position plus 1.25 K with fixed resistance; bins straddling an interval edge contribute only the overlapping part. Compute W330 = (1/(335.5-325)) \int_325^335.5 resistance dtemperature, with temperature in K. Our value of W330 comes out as 14.6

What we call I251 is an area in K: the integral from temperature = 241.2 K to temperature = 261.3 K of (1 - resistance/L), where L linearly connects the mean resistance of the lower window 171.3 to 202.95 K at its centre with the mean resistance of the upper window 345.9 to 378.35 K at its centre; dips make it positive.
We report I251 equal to -0.9 K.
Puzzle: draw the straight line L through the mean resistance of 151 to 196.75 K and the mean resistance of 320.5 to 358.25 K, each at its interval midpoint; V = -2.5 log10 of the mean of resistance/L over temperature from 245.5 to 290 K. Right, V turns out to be -0.05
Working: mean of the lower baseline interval 12.9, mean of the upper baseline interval 14.5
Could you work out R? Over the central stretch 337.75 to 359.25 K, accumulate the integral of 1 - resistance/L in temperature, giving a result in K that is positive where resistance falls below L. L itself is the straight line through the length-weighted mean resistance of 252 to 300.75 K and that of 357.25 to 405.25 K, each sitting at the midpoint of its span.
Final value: 1.06 K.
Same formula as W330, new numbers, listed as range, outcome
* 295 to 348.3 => 14.7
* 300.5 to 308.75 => 15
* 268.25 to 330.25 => 14.6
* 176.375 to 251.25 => 13.4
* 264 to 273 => 14.8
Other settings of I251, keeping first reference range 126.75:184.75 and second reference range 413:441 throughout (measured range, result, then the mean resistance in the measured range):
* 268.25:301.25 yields -3.66 K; 14.5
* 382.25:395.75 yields -2.23 K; 16.3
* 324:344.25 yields -1.70 K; 14.6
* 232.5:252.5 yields -2.35 K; 14.2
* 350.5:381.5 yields -1.81 K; 14.6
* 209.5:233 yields -0.79 K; 12.9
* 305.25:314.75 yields -1.36 K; 15.2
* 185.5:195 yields -0.84 K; 13.3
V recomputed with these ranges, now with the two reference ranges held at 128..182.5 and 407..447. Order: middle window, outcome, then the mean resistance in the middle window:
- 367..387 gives -0.10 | 15.2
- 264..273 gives -0.15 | 14.8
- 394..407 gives -0.12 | 15.8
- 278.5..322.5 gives -0.11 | 14.6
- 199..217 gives -0.06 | 13.1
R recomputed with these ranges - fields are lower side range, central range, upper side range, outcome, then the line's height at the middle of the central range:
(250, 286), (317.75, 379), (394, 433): 1.2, 14.8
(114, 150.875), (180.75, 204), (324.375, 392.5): -3.0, 12.1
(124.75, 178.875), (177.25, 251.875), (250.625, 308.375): -1.8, 13.1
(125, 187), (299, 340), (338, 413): -1.5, 14.3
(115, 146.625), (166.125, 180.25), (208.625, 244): -1.0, 11.9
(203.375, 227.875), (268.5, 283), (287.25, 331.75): -0.6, 14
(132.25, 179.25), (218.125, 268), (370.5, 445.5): -4.3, 12.8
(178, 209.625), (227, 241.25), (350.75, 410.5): 0.1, 13.8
